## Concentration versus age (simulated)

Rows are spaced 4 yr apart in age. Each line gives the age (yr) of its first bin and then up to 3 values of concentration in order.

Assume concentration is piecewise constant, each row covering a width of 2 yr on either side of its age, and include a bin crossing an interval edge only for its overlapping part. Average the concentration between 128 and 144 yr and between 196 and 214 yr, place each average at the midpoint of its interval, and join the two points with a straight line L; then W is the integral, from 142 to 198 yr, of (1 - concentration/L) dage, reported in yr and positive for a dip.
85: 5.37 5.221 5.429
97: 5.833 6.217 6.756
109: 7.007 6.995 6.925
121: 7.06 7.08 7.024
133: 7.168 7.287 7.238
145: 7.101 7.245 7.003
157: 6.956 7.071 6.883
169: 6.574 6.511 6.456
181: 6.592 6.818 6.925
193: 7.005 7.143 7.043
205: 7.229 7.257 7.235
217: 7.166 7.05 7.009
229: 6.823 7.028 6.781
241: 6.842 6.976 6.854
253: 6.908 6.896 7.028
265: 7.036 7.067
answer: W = 2.4 yr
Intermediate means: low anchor 7.18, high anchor 7.18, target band 6.88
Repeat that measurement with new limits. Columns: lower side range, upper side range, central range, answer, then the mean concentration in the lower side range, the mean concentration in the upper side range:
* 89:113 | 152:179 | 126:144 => -1.81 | 6.23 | 6.77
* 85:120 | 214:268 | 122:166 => -4.26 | 6.27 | 6.96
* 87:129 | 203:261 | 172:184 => 0.41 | 6.48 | 7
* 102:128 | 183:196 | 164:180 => 0.80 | 6.94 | 6.93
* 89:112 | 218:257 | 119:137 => -2.18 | 6.19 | 6.92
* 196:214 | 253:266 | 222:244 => 0.52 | 7.18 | 6.97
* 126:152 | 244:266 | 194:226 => -0.50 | 7.17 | 6.94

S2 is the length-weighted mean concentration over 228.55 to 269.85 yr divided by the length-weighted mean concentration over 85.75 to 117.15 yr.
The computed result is 1.1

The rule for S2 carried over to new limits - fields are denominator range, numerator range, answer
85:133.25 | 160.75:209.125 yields 1.06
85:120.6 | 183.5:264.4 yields 1.12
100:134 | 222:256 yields 1.00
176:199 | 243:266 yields 1.02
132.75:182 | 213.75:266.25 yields 1.00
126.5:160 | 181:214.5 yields 0.99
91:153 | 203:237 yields 1.04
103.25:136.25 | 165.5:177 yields 0.94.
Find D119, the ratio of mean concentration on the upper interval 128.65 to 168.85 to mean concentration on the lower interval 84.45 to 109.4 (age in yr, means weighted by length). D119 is 1.2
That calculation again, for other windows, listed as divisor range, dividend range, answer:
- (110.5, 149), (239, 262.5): 0.97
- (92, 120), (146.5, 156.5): 1.09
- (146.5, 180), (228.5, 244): 1.01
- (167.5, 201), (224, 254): 1.02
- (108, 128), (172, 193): 0.96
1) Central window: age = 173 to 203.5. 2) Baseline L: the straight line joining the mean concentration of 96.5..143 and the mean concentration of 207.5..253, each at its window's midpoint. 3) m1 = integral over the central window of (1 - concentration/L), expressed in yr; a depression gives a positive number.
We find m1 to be 0.6 yr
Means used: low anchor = 6.92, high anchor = 6.99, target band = 6.84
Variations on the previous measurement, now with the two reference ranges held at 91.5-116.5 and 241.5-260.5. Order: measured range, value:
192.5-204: -0.6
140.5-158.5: -1.4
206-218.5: -0.8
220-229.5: -0.2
